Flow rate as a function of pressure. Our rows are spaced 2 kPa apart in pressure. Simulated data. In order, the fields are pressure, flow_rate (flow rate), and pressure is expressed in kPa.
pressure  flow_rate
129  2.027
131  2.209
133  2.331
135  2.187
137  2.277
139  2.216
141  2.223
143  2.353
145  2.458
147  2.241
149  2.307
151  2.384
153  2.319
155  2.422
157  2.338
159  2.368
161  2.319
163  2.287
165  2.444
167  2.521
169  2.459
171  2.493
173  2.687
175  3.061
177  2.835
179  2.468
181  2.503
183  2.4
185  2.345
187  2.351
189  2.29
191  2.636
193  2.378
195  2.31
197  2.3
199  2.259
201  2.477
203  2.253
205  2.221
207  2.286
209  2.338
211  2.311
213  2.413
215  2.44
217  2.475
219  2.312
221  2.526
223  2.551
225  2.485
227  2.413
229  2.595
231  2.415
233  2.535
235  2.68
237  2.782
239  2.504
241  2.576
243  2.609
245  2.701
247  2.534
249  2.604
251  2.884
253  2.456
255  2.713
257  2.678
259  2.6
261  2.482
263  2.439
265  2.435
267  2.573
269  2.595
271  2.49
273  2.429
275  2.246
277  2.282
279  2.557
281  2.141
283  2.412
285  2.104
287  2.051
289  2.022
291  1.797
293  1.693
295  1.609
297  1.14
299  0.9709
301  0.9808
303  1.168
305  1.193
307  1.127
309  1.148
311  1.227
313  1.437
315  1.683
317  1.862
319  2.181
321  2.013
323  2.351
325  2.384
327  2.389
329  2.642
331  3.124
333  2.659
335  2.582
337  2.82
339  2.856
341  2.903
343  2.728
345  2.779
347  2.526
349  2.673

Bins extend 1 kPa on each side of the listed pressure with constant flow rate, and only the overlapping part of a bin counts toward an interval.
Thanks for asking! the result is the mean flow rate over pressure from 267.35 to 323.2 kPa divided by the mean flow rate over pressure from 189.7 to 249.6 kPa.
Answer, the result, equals 0.7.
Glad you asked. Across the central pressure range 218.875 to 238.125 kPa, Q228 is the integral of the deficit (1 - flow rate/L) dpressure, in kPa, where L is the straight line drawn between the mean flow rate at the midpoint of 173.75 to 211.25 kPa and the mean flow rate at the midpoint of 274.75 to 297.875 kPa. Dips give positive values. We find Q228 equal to -2.4 kPa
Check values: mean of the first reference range 2.43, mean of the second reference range 2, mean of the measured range 2.54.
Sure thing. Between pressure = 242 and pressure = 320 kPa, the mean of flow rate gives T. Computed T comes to 2.06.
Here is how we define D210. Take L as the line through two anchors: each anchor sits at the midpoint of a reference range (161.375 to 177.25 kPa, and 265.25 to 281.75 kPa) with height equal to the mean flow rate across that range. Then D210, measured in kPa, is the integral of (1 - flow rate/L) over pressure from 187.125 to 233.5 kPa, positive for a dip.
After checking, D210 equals 2.1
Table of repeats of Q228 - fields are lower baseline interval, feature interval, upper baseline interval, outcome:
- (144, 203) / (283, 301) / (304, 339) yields 3.9 kPa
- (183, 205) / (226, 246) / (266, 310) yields -4.2 kPa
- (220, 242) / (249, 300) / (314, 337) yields 4.8 kPa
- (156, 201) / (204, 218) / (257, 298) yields 0.1 kPa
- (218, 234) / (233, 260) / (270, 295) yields -3.1 kPa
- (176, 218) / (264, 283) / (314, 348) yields 0.3 kPa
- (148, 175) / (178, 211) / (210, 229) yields 1.1 kPa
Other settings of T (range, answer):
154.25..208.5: 2.43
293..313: 1.21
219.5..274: 2.56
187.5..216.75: 2.35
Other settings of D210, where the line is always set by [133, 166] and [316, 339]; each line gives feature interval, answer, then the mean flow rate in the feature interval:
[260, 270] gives -0.35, 2.5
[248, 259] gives -1.15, 2.66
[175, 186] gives -1.00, 2.56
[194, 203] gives 0.14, 2.33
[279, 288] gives 0.80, 2.22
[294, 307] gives 6.77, 1.17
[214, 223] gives -0.27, 2.45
